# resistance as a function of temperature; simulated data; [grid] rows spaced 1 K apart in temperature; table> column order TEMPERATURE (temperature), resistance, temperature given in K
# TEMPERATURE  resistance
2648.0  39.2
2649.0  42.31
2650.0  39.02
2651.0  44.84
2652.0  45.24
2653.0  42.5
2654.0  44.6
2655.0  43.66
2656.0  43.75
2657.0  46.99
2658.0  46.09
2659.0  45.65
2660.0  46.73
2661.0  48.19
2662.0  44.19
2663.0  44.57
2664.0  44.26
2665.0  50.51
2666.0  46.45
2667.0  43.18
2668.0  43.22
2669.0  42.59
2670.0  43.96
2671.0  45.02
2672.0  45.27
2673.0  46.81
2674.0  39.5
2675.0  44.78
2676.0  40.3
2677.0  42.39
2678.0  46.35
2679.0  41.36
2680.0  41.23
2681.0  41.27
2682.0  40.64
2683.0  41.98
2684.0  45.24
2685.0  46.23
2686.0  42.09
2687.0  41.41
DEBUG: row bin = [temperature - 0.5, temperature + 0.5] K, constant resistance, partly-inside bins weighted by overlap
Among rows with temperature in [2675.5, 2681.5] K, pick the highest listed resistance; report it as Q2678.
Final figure 46.35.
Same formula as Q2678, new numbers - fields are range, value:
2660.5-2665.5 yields 50.51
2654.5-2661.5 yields 48.19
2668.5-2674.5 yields 46.81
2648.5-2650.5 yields 42.31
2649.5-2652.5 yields 45.24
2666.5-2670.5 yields 43.96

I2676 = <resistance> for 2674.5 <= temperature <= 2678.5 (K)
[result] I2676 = 43.5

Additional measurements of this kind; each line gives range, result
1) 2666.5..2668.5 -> 43.2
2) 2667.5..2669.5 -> 42.9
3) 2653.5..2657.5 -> 44.8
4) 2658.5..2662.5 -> 46.2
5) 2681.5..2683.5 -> 41.3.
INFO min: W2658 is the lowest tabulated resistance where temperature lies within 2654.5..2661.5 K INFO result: 43.66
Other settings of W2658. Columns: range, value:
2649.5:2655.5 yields 39.02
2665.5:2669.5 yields 42.59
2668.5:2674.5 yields 39.5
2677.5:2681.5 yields 41.23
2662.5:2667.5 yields 43.18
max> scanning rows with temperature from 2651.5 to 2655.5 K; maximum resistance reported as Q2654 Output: 45.24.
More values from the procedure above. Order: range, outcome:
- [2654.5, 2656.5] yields 43.75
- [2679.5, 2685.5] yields 46.23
